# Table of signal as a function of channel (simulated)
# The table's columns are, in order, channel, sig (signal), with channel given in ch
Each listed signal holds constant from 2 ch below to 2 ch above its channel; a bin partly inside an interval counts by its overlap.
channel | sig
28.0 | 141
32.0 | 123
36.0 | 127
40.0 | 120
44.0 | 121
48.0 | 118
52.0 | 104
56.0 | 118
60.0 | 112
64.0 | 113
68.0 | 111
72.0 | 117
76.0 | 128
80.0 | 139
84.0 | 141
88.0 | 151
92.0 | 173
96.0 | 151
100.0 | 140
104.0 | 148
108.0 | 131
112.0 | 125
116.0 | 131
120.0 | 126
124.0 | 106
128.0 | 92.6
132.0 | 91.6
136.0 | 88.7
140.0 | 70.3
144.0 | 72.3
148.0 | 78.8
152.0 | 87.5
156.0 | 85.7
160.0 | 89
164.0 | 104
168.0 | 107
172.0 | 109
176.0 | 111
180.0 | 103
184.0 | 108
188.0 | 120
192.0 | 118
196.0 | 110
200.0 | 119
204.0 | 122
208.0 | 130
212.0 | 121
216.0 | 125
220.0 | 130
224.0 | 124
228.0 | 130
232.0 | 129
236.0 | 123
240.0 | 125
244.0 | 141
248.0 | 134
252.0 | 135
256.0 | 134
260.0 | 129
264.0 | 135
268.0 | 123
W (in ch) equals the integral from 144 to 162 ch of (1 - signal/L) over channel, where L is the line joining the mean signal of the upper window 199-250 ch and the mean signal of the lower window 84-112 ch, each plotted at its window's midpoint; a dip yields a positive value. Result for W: 7.1 ch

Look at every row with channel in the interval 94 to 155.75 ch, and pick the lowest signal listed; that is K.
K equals 70.3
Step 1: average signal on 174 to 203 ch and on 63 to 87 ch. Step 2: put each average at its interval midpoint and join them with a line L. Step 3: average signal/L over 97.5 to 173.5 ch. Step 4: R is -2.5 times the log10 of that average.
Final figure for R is 0.145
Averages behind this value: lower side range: 126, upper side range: 113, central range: 105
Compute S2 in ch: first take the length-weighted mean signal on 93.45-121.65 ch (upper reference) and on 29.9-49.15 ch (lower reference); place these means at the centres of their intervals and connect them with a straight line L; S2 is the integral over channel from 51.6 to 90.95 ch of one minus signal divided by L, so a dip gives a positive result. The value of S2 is 1.2 ch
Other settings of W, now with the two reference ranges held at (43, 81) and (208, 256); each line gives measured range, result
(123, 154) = 9.4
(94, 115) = -3.2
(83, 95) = -3.7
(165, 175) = 1.4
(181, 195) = 1.3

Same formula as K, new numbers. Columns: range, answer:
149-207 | 85.7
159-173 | 89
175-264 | 103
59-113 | 111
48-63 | 104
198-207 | 119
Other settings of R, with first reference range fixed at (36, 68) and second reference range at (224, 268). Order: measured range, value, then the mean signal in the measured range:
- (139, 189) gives 0.284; 95.8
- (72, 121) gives -0.173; 140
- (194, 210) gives 0.062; 120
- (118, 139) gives 0.217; 99.5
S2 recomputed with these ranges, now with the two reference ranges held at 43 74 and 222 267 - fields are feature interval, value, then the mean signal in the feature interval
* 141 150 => 3.46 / 75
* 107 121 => -1.09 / 128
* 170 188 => 2.26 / 109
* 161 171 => 1.57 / 104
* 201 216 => 0.40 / 124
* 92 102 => -2.86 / 151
